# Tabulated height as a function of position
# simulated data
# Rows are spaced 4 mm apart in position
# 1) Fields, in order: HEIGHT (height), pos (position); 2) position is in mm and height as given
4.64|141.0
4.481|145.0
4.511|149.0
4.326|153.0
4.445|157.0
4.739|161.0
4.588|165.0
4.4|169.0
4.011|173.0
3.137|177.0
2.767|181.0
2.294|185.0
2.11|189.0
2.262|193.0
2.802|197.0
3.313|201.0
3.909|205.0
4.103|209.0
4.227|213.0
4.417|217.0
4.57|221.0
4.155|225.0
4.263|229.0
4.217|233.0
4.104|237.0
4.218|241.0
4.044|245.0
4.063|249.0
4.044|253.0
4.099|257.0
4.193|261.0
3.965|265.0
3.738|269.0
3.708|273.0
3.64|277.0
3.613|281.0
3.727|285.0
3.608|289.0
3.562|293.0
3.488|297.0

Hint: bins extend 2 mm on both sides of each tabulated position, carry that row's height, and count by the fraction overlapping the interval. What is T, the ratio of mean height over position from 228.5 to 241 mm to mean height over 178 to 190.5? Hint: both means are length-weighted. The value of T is 1.7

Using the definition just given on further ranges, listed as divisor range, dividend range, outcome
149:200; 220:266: 1.18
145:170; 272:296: 0.81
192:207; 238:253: 1.31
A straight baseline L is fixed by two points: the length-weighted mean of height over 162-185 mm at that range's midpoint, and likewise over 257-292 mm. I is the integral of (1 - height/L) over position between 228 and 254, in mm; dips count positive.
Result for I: -2.6 mm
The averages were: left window 3.69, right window 3.79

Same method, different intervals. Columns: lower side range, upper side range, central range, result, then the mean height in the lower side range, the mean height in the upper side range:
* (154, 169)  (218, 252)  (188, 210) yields 6.5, 4.55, 4.21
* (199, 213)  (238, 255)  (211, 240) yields -2.3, 3.84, 4.09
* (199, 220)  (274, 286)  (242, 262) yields -1.5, 4.02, 3.66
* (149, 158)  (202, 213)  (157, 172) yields -0.7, 4.41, 3.98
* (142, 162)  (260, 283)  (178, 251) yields 8.1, 4.5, 3.79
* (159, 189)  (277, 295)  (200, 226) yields -3.7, 3.6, 3.63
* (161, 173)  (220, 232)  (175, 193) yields 7.6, 4.45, 4.3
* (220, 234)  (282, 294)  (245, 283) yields -0.1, 4.29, 3.64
